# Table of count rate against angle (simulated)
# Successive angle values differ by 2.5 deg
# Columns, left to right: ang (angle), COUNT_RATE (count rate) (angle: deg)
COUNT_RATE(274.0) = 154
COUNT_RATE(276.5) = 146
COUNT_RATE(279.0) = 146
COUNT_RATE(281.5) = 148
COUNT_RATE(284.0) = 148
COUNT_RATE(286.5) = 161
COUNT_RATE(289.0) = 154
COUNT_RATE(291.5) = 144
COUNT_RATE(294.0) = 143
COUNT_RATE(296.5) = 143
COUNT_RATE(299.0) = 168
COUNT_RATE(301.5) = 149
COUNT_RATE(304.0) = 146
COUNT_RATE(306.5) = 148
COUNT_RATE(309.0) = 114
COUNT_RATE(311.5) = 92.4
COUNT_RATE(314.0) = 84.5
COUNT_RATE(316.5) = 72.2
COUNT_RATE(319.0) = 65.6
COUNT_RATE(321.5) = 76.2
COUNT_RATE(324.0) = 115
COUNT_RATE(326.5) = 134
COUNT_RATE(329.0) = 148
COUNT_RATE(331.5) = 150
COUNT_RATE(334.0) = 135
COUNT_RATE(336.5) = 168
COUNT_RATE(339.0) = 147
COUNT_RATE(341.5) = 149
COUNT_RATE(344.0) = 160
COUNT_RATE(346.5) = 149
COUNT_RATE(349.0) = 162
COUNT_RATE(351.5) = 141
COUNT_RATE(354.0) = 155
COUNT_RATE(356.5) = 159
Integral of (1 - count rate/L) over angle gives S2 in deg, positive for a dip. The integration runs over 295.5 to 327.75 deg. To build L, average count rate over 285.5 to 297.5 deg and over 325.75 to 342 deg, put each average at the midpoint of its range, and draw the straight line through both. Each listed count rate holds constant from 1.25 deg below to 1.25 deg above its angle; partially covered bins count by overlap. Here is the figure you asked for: 7.1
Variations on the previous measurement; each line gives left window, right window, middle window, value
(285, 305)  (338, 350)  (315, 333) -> 5.2 deg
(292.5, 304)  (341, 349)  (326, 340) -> 0.5 deg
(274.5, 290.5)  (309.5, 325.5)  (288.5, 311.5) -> -4.7 deg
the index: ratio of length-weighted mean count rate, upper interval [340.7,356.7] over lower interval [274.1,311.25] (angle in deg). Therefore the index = 1.1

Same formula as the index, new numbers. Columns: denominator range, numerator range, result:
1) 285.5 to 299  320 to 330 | 0.77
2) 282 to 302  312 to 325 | 0.55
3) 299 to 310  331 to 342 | 1.05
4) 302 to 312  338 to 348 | 1.17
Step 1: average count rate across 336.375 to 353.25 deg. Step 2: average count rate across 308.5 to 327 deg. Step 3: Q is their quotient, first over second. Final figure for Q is 1.66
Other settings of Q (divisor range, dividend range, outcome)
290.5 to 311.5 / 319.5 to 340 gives 0.93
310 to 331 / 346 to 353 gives 1.50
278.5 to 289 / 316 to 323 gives 0.48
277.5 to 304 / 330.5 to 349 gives 1.01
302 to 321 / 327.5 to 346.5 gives 1.45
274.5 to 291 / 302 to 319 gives 0.72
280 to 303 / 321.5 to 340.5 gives 0.92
